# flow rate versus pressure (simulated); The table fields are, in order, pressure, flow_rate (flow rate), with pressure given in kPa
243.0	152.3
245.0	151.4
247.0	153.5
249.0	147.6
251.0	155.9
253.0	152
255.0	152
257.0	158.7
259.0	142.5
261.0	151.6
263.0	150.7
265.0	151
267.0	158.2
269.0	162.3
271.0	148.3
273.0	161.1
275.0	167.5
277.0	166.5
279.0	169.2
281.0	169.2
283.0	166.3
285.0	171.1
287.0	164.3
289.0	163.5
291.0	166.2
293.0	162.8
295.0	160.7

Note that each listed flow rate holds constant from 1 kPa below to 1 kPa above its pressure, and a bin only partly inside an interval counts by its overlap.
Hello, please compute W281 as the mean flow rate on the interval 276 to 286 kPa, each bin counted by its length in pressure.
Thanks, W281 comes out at 168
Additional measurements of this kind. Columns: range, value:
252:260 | 151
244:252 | 152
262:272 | 154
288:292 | 165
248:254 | 152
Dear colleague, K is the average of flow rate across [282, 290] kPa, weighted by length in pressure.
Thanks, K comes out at 166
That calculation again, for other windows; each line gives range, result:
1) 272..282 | 167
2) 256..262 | 151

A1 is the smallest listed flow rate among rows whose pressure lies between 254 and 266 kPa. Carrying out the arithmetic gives 142.5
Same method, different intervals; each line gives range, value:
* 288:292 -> 163.5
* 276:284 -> 166.3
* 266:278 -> 148.3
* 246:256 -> 147.6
